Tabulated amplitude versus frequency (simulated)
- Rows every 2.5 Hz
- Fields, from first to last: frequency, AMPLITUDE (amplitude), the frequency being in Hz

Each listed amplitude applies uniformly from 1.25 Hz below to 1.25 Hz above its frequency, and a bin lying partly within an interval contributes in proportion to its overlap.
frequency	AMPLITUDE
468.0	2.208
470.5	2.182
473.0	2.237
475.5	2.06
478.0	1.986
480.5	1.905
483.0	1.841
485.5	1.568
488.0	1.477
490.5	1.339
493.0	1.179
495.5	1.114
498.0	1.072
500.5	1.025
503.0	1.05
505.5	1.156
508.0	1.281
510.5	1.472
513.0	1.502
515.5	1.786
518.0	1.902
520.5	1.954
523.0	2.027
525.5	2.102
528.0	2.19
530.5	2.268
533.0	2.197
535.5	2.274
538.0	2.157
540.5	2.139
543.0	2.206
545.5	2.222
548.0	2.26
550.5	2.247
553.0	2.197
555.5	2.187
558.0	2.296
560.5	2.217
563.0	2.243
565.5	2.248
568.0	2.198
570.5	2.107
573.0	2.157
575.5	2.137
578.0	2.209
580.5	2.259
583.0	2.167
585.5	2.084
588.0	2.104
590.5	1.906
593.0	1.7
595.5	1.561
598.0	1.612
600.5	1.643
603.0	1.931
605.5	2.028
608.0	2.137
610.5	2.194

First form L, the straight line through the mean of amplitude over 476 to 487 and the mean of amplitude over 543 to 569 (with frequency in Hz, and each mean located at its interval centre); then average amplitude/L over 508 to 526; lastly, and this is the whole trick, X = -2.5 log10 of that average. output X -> 0.15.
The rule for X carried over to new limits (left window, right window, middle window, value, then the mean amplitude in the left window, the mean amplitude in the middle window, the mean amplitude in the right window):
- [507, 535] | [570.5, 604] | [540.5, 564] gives -0.156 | 1.9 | 2.23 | 1.96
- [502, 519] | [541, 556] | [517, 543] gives -0.159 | 1.45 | 2.13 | 2.22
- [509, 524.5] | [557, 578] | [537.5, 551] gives -0.104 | 1.77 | 2.21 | 2.2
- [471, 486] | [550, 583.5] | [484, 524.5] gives 0.378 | 1.96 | 1.44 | 2.2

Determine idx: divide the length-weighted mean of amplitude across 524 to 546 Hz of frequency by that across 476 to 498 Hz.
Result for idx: 1.42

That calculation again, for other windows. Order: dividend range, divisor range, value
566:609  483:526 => 1.36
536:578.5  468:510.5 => 1.42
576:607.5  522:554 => 0.89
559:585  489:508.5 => 1.90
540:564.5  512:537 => 1.10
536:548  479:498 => 1.50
